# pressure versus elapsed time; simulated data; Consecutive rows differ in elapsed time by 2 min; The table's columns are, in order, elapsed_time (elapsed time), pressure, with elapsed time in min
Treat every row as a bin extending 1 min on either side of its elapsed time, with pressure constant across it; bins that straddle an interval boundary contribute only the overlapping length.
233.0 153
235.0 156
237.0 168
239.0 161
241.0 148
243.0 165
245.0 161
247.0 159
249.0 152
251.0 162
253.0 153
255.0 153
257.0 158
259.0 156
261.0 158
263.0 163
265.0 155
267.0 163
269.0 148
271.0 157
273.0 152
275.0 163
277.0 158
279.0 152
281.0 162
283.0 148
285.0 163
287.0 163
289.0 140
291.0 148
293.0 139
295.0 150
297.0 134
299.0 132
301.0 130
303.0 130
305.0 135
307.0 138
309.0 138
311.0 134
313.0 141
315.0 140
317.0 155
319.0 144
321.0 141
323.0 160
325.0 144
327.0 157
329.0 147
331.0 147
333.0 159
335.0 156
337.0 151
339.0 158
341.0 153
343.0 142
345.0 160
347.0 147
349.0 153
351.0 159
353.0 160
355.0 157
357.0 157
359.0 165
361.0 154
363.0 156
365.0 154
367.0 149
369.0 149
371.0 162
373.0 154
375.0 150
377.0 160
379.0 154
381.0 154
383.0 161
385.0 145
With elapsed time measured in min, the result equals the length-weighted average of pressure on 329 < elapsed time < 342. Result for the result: 153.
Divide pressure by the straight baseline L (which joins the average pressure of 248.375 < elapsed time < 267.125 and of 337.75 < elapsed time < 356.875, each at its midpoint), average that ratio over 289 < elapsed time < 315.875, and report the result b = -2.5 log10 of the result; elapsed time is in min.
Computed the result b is 0.13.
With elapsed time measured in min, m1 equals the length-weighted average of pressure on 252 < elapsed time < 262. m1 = 156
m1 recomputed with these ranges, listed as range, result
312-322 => 144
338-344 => 151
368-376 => 154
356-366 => 157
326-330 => 152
